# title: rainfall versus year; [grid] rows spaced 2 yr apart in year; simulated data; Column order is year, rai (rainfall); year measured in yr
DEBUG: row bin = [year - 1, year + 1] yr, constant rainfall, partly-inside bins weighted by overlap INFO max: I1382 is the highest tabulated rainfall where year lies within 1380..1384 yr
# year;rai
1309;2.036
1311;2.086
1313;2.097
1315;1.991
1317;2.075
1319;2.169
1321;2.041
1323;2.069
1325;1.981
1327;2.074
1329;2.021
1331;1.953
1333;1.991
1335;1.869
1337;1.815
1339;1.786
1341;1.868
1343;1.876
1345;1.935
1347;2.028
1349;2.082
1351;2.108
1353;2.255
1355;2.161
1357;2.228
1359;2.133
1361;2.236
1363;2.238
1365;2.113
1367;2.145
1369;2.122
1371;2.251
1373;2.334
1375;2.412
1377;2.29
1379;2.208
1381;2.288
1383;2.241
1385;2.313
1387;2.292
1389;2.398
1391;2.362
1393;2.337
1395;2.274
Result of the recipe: 2.288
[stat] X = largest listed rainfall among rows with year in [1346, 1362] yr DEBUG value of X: 2.255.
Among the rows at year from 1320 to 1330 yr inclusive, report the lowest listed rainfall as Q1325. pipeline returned 1.981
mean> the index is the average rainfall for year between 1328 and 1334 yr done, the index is 1.99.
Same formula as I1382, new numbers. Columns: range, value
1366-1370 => 2.145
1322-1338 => 2.074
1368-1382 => 2.412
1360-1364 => 2.238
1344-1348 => 2.028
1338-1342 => 1.868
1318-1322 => 2.169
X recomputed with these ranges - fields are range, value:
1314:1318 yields 2.075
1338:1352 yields 2.108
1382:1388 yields 2.313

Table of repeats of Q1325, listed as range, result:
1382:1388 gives 2.241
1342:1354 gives 1.876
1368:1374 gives 2.122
